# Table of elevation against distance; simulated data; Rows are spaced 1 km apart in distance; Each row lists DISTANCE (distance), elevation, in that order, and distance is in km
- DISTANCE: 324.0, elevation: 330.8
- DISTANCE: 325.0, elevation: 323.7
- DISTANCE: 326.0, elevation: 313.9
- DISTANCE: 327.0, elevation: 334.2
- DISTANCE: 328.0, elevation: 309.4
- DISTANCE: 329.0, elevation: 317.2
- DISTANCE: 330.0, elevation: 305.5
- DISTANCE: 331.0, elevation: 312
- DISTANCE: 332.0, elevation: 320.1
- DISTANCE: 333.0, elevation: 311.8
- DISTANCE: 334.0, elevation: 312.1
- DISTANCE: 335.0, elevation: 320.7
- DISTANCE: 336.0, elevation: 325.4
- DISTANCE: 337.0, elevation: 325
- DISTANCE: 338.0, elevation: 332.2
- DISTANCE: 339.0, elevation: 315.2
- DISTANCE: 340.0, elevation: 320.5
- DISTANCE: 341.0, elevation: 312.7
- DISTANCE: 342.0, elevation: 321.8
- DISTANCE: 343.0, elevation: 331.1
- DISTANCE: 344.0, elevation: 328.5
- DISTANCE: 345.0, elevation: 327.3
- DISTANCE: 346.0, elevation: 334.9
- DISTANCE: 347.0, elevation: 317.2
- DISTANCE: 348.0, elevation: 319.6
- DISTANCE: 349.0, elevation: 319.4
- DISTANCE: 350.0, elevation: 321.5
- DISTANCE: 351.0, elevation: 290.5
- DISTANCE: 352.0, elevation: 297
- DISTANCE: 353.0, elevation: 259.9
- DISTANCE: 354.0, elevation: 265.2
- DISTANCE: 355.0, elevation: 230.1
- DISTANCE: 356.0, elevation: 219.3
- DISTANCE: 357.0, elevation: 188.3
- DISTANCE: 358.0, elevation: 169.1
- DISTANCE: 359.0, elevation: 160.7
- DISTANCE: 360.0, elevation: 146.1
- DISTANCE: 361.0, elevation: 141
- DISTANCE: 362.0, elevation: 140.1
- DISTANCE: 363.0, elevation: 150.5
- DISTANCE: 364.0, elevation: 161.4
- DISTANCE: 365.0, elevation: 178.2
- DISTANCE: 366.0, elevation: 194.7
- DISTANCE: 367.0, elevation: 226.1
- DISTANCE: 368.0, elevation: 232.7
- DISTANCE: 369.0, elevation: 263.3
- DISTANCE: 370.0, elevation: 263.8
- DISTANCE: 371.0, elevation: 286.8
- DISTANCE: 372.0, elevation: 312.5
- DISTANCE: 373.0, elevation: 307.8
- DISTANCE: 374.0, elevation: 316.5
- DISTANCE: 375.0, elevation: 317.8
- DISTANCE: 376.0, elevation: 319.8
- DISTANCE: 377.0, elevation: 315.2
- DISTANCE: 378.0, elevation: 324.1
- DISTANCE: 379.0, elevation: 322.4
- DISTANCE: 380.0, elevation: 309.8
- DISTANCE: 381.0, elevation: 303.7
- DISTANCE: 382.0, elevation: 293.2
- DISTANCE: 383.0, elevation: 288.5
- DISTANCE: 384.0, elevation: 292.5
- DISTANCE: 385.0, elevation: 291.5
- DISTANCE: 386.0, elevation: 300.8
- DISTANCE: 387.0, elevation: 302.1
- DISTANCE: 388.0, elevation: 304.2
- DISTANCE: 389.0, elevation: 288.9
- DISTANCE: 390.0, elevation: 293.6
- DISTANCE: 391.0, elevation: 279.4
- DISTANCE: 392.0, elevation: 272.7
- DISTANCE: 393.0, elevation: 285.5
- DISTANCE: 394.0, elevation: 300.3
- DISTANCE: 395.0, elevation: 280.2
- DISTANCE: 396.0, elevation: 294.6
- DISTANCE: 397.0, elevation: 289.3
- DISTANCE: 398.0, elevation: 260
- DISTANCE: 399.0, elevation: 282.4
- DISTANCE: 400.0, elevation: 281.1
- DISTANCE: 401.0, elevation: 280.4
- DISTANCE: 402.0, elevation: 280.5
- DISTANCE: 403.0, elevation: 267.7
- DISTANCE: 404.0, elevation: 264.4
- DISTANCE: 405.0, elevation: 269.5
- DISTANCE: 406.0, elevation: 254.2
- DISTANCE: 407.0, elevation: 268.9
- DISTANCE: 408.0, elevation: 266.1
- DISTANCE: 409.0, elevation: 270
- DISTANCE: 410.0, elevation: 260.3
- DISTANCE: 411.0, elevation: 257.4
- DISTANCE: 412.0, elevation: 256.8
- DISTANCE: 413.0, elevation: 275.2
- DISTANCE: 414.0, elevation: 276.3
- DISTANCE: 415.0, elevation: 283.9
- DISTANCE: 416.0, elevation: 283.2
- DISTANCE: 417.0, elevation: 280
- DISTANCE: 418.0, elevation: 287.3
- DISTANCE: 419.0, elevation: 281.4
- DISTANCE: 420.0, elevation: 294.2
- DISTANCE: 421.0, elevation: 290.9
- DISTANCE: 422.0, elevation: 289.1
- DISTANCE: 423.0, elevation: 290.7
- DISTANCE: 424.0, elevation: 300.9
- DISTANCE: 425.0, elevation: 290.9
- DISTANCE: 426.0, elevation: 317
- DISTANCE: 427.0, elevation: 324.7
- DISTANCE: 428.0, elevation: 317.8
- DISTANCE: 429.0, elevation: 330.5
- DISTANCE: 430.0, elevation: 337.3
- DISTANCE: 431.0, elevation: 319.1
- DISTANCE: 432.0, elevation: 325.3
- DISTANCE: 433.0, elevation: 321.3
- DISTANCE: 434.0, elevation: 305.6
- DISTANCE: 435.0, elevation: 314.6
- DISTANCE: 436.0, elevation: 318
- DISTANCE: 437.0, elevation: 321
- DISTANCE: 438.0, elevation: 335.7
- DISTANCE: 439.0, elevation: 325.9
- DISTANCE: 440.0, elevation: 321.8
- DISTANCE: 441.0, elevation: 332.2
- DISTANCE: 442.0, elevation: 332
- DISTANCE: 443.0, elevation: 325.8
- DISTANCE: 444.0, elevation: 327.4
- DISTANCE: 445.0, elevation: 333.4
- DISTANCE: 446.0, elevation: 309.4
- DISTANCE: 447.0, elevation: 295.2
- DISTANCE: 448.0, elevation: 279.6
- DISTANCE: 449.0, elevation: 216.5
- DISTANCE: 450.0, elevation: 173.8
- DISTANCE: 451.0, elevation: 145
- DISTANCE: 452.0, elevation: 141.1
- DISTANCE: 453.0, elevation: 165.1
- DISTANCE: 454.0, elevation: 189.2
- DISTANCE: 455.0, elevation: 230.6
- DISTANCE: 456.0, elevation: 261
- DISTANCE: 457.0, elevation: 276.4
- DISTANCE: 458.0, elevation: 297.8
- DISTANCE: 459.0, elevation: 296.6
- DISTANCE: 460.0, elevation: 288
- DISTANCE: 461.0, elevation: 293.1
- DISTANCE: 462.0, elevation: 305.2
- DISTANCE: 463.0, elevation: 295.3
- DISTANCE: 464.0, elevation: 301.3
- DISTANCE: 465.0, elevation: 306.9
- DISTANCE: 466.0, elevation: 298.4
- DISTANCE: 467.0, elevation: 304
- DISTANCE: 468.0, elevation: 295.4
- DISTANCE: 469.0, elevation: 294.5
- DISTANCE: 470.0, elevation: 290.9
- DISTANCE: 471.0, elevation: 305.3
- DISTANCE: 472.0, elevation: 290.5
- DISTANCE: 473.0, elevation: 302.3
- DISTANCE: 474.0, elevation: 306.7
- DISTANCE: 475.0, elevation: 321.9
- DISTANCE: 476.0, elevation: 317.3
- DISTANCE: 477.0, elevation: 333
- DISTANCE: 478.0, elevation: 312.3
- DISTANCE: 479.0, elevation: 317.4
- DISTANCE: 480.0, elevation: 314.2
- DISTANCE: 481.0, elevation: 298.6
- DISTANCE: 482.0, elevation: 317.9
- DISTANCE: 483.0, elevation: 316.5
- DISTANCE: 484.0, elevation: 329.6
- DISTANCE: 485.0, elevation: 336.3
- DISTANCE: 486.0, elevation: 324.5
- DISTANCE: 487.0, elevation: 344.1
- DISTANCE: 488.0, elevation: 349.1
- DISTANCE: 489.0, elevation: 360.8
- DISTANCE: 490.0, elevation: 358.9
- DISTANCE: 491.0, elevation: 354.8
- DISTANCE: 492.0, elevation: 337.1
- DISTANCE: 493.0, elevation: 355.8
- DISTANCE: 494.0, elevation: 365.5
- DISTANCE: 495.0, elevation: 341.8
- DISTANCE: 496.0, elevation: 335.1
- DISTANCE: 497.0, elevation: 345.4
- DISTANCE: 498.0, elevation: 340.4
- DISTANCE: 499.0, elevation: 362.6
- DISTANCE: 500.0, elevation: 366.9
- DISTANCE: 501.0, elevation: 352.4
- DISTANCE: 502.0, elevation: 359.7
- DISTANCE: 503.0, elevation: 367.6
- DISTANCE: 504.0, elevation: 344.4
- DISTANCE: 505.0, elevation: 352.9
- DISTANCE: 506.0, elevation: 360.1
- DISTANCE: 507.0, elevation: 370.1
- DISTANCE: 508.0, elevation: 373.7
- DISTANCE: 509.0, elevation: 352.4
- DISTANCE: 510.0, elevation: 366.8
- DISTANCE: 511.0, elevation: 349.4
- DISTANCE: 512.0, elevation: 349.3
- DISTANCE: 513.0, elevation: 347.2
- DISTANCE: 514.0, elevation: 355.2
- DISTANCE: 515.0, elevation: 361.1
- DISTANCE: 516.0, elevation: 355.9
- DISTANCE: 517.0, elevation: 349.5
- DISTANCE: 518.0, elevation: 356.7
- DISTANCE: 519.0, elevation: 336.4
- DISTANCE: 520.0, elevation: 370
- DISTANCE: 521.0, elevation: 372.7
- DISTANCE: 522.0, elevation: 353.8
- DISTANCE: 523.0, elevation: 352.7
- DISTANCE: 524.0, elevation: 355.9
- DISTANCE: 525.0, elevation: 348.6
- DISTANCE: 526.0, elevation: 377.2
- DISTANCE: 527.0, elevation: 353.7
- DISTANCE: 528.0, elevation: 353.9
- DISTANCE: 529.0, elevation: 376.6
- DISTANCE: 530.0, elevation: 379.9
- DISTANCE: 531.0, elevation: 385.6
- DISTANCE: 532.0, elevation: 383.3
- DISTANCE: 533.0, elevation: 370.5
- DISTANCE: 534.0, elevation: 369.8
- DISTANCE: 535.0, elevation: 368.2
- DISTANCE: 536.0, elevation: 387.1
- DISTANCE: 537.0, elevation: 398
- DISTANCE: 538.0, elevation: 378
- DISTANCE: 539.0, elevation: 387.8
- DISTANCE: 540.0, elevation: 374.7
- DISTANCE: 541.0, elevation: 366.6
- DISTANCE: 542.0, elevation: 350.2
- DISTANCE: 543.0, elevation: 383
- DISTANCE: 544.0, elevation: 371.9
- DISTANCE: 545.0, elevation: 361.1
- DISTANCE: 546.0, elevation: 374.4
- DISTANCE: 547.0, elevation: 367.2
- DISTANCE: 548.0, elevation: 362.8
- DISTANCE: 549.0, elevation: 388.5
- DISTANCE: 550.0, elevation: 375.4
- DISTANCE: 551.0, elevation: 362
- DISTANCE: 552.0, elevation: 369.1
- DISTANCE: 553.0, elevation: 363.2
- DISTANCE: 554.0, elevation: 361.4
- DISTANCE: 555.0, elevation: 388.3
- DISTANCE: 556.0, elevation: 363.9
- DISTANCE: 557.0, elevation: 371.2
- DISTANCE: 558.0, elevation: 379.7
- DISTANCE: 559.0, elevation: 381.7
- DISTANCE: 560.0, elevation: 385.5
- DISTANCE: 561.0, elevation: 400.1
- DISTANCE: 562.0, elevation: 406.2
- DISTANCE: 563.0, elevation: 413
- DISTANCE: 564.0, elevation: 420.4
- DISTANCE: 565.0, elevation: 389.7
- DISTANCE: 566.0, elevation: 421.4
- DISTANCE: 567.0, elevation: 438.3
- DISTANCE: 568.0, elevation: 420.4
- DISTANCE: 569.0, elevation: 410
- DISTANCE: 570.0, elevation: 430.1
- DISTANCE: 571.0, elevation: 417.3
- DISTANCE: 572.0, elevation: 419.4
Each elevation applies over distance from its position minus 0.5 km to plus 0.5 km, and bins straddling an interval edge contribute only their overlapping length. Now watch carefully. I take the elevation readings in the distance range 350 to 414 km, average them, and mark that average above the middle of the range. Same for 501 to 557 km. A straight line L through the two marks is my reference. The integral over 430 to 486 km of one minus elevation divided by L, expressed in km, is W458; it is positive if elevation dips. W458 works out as 3.9 km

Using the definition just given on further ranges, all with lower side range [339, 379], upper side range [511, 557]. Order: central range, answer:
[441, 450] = 0.5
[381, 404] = -0.3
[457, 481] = 1.9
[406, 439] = 0.6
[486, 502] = -0.3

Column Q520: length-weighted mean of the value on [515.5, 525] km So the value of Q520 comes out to 356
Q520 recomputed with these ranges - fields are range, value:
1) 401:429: 282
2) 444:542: 328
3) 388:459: 283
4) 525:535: 371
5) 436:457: 269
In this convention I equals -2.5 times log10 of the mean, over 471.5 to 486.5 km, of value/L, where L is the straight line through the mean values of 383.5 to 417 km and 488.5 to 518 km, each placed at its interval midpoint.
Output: 0.07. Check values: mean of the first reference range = 279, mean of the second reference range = 355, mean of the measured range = 316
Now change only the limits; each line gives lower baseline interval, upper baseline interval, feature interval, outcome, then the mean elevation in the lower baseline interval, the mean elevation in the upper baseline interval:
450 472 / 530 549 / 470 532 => -0.08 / 264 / 375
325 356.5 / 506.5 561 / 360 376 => 0.34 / 309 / 368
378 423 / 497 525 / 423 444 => -0.05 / 284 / 357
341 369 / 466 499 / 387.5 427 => -0.01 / 245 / 326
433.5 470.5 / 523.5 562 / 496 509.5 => -0.07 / 282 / 373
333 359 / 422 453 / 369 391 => -0.02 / 294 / 295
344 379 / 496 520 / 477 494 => 0.02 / 256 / 355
